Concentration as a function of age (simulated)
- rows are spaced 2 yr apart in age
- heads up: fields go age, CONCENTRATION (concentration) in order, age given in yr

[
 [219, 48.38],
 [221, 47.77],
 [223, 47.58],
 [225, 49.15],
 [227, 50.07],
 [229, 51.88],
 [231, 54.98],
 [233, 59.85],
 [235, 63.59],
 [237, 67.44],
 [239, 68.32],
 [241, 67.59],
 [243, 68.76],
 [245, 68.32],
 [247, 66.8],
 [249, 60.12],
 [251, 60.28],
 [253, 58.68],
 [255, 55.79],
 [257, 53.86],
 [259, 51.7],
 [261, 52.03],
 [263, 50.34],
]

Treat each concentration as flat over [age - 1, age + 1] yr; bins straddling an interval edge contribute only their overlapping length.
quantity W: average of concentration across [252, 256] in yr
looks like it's 57.2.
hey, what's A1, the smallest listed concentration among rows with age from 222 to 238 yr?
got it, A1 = 47.58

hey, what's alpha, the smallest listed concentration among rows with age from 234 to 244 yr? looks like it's 63.59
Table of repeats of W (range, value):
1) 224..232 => 51.5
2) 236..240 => 67.9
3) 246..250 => 63.5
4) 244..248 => 67.6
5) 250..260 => 56.1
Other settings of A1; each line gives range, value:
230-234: 54.98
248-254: 58.68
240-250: 60.12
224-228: 49.15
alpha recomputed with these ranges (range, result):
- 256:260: 51.7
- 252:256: 55.79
